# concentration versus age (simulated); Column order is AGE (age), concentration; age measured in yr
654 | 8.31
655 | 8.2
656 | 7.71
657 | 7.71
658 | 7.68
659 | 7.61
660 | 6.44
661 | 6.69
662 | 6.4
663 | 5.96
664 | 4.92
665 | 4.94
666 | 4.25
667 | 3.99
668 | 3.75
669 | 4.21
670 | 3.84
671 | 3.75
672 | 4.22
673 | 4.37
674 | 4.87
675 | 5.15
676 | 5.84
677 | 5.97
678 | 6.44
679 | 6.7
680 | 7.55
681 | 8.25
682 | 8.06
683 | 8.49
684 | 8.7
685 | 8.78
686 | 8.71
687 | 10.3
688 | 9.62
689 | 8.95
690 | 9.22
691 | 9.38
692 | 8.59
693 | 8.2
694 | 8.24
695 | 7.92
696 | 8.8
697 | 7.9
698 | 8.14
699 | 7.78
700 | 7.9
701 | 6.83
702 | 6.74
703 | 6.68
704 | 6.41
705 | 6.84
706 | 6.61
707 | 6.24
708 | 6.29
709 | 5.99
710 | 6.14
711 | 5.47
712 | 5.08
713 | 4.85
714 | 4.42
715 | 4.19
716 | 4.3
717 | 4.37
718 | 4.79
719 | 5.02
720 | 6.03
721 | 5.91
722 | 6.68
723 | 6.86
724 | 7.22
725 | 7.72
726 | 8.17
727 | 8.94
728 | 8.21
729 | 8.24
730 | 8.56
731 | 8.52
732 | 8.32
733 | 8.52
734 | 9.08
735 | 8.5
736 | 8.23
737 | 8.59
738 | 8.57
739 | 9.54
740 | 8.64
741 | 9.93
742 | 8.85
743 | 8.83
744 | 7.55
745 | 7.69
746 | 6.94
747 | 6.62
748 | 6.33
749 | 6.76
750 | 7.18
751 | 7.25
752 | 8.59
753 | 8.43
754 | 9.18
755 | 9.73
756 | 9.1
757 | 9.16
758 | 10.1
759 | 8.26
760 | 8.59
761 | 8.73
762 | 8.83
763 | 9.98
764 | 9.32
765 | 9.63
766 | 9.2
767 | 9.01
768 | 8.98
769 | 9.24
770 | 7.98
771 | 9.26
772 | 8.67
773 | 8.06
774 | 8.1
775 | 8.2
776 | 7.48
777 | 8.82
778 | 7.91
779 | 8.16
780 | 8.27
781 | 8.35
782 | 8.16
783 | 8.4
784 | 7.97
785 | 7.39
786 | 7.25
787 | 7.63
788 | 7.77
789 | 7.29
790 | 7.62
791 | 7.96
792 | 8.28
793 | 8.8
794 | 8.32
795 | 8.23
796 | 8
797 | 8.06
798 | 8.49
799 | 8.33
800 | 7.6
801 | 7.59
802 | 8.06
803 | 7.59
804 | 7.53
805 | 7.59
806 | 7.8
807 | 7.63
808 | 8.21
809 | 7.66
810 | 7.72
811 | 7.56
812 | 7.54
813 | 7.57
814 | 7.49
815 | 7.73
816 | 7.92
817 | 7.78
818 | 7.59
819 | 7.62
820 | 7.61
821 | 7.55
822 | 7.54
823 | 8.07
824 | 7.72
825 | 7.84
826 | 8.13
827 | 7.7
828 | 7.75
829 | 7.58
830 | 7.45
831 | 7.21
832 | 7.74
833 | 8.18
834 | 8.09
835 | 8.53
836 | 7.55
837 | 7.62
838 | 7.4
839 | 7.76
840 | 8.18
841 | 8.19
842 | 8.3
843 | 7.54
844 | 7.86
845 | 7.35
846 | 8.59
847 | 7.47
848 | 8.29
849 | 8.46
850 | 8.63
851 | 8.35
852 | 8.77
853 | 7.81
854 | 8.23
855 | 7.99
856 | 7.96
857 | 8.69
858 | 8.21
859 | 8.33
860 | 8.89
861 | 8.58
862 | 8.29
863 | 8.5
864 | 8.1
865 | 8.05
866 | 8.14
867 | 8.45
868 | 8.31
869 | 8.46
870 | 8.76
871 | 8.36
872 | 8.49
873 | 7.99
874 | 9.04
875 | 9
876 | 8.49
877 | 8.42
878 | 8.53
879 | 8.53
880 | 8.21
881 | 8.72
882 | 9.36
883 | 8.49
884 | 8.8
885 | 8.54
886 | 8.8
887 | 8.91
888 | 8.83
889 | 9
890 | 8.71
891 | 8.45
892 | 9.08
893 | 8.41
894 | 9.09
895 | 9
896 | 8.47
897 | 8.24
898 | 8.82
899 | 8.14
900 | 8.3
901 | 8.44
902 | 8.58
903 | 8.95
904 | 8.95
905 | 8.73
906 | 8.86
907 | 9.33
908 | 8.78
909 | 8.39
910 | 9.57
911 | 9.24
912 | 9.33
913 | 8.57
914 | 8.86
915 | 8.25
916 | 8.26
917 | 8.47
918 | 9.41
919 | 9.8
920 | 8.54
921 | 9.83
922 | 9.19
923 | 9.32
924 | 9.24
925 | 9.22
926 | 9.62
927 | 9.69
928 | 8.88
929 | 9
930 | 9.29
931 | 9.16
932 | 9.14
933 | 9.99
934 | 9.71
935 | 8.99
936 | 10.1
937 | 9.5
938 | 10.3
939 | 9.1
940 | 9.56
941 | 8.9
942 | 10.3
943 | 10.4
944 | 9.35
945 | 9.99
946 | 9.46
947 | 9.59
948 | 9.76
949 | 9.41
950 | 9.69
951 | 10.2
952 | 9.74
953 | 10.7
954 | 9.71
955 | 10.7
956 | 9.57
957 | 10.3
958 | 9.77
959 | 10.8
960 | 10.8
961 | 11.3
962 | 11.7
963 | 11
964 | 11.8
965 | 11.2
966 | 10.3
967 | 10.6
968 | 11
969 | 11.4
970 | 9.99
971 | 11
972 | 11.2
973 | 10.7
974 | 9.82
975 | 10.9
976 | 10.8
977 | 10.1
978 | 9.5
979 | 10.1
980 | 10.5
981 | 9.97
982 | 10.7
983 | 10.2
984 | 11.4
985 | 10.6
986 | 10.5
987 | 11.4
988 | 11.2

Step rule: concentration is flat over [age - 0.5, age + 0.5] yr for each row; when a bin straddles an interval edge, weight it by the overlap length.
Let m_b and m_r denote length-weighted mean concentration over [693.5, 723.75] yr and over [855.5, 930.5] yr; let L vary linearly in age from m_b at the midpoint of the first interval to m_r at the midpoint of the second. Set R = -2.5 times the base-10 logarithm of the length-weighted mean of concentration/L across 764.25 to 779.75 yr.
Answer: -0.20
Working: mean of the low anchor 6.32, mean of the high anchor 8.74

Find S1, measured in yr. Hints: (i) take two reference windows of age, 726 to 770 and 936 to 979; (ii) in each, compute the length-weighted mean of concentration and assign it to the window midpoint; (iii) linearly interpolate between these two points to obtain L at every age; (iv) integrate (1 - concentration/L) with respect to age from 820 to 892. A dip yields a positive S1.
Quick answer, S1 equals 9.2 yr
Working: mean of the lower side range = 8.56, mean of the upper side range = 10.3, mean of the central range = 8.24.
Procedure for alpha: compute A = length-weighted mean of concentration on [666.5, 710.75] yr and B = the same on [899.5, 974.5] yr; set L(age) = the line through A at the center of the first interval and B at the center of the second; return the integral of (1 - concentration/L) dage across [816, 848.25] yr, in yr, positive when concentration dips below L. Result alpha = 2.8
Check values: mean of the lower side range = 6.98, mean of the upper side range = 9.69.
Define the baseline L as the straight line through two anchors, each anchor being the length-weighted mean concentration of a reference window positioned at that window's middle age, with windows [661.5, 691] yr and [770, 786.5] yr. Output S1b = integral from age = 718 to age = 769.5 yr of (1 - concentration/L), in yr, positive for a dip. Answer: -4.4 yr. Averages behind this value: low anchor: 6.47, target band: 8.24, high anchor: 8.15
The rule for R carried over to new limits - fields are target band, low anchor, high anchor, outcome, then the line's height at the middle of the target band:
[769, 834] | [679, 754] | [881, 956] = 0.04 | 8.22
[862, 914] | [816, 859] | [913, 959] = 0.01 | 8.74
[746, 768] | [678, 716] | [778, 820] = -0.12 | 7.66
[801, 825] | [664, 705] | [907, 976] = 0.09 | 8.38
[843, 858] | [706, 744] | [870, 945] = 0.03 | 8.4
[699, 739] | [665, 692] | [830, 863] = 0.02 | 7.01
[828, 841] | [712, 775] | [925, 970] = 0.14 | 8.85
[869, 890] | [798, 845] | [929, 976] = 0.02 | 8.83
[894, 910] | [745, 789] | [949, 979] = 0.13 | 9.84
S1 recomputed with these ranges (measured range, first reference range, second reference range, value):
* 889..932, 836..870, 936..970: 2.01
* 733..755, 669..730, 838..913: -2.81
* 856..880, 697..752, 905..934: 0.42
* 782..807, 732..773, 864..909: 2.03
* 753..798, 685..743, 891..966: -2.53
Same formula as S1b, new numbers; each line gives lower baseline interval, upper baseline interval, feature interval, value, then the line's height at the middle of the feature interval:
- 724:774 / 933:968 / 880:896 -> 1.4 yr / 9.64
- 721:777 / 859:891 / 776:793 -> 1.0 yr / 8.44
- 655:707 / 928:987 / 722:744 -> -2.5 yr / 7.54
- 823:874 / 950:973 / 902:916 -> 0.9 yr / 9.47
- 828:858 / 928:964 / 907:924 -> 0.6 yr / 9.35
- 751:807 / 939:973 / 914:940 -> 1.9 yr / 10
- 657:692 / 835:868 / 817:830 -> 0.3 yr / 7.91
